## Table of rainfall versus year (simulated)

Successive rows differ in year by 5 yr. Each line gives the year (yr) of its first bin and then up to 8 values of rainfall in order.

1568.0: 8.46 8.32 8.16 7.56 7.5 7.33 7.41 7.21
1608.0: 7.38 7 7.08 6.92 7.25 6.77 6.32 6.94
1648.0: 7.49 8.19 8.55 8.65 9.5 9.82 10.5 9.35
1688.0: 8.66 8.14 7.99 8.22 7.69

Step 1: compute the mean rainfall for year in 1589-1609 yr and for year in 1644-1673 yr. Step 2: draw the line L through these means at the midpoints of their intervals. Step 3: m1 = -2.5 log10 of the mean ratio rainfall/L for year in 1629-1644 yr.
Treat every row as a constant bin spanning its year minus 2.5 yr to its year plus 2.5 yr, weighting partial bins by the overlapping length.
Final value 0.20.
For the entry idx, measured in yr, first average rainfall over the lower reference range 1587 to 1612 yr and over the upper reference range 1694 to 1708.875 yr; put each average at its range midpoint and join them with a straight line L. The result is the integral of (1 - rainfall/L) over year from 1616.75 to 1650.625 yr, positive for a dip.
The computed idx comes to 2.7 yr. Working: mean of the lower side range 7.34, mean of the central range 6.97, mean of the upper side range 8.01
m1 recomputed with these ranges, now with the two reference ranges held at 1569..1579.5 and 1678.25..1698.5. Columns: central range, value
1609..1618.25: 0.19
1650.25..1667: 0.02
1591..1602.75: 0.14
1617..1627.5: 0.21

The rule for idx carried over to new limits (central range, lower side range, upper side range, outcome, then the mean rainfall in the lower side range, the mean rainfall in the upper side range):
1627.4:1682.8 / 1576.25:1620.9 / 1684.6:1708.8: -2.7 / 7.39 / 8.22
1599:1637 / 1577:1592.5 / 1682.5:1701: 3.9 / 7.65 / 8.44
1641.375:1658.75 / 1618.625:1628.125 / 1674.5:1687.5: 1.1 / 7.04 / 9.72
